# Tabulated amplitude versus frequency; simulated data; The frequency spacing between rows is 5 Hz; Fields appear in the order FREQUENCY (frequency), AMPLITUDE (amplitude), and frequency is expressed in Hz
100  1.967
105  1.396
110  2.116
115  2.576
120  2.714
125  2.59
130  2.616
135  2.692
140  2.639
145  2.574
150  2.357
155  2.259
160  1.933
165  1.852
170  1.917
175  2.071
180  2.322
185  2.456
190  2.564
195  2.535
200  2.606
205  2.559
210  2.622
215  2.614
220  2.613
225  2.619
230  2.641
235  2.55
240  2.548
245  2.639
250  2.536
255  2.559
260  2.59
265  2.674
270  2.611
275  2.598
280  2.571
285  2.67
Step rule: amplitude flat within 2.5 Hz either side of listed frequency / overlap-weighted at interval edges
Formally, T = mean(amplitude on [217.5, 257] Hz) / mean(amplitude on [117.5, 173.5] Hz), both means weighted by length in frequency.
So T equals 1.09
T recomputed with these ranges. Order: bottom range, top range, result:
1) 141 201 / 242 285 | 1.14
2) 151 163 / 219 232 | 1.24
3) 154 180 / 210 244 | 1.29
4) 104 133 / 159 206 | 0.96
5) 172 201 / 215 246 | 1.08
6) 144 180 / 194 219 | 1.22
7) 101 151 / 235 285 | 1.07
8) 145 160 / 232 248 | 1.13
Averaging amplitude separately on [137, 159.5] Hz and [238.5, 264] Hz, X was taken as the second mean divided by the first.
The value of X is 1.1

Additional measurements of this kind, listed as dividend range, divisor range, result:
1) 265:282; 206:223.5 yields 1.00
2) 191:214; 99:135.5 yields 1.11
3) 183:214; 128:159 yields 1.03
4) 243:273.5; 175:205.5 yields 1.05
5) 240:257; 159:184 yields 1.26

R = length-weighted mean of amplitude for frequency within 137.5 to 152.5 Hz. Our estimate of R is 2.52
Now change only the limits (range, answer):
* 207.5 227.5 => 2.62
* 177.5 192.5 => 2.45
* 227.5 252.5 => 2.58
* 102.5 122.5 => 2.2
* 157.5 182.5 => 2.02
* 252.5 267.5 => 2.61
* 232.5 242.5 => 2.55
